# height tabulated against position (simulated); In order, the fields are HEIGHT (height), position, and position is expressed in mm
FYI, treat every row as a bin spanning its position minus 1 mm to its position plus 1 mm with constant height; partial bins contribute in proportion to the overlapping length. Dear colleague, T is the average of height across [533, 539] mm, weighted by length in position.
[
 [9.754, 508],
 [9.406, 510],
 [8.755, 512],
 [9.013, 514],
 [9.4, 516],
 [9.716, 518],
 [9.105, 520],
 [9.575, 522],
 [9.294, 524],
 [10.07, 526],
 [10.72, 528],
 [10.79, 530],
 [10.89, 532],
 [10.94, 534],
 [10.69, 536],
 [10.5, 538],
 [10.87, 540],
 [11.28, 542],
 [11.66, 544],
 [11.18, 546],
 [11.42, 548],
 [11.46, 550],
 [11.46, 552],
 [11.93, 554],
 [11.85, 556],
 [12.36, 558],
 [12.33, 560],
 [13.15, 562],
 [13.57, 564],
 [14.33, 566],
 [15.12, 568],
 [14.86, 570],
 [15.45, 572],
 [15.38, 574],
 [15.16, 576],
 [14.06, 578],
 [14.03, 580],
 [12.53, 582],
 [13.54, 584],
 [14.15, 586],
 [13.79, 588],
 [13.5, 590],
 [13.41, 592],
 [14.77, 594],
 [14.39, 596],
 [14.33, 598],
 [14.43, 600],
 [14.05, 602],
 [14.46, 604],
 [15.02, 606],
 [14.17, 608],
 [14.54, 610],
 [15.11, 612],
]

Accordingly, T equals 10.7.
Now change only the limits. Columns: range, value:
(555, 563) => 12.4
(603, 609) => 14.5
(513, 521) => 9.31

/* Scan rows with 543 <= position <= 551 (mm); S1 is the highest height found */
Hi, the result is 11.66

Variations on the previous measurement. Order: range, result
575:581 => 15.16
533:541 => 10.94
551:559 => 12.36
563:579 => 15.45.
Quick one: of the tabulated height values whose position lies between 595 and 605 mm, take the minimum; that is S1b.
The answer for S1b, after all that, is 14.05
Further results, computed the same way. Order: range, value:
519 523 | 9.105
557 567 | 12.33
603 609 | 14.17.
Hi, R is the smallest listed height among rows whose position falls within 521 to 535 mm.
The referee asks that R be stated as 9.294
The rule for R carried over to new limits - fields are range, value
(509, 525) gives 8.755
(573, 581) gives 14.03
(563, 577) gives 13.57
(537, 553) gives 10.5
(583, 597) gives 13.41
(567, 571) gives 14.86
